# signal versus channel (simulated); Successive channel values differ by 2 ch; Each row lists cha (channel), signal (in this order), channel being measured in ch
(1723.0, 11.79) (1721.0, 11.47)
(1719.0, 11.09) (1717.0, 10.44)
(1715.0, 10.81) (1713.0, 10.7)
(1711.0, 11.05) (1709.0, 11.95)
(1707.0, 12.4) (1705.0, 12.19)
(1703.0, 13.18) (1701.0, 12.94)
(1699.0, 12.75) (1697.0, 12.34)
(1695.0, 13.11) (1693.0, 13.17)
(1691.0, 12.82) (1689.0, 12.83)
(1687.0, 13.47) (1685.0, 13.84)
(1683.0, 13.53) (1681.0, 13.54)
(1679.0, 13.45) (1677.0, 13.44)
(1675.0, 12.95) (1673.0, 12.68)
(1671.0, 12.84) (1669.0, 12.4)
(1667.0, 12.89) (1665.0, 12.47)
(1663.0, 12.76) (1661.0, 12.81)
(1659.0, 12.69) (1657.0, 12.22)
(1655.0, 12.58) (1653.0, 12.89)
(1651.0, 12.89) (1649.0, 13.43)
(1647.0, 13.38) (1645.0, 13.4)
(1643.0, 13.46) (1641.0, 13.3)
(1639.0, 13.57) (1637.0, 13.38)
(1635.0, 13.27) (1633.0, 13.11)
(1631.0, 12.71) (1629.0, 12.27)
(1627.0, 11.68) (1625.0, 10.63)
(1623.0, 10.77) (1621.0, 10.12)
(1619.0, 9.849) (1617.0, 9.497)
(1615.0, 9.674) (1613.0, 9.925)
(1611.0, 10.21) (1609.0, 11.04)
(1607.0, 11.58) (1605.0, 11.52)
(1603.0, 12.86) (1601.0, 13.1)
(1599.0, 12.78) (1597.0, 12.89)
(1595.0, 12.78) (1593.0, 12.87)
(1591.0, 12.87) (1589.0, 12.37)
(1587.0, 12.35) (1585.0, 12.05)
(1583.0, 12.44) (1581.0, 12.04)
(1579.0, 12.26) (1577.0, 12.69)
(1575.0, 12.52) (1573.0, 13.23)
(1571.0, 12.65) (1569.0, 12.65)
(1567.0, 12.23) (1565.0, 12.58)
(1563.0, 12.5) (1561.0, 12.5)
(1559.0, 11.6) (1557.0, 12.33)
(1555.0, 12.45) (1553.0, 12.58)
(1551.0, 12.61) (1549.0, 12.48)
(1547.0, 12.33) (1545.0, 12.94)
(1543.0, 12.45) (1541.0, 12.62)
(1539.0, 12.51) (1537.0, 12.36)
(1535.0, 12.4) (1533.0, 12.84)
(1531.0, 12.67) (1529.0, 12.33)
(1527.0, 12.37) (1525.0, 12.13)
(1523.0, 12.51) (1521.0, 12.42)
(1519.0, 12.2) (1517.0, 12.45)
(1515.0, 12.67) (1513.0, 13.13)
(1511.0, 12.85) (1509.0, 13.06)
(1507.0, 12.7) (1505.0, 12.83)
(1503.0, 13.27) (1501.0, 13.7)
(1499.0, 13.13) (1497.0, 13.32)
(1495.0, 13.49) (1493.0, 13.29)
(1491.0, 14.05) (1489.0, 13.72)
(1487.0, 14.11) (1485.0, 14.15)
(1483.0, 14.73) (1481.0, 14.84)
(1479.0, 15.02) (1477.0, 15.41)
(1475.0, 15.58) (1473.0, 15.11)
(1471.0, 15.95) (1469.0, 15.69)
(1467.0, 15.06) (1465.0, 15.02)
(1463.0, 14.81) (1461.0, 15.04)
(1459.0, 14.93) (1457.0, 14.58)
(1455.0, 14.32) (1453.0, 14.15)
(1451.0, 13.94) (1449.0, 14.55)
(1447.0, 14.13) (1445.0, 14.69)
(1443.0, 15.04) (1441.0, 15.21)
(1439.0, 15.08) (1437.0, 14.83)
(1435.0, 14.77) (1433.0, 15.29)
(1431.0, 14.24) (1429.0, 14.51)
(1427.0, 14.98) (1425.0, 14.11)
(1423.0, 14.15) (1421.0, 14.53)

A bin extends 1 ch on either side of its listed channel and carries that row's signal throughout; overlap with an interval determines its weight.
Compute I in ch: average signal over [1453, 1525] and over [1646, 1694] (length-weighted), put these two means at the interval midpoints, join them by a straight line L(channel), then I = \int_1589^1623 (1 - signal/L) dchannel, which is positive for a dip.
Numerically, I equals 4.7 ch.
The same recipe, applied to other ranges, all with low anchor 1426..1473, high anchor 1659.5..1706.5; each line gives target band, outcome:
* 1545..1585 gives 4.2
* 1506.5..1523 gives 1.9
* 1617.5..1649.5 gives 2.4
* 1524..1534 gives 1.2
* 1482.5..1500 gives 0.9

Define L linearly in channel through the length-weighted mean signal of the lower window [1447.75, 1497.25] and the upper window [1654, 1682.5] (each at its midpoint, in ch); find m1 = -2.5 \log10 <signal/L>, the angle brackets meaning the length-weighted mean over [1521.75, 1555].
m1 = 0.12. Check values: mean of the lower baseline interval 14.6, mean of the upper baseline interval 12.8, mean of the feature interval 12.5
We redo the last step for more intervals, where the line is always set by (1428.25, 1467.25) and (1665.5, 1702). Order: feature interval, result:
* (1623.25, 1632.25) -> 0.14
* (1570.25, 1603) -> 0.09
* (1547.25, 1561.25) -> 0.13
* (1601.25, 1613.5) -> 0.19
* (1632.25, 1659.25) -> 0.02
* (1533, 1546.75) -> 0.12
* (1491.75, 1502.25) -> 0.08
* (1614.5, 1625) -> 0.32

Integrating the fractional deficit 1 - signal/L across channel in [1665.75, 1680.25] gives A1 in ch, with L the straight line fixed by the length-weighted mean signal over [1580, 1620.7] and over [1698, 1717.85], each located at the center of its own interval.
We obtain -1.4 ch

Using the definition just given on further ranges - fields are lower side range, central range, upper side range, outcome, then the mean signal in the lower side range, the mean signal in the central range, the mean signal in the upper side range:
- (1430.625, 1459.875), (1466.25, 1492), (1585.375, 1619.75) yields -1.6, 14.7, 14.9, 11.7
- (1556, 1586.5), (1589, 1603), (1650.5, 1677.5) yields -0.4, 12.4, 12.8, 12.7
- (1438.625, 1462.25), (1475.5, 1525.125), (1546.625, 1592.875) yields 1.0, 14.6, 13.5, 12.5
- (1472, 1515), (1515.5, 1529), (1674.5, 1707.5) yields 1.4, 13.9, 12.4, 13.1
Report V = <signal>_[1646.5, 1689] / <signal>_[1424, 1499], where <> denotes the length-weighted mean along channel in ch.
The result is 0.89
